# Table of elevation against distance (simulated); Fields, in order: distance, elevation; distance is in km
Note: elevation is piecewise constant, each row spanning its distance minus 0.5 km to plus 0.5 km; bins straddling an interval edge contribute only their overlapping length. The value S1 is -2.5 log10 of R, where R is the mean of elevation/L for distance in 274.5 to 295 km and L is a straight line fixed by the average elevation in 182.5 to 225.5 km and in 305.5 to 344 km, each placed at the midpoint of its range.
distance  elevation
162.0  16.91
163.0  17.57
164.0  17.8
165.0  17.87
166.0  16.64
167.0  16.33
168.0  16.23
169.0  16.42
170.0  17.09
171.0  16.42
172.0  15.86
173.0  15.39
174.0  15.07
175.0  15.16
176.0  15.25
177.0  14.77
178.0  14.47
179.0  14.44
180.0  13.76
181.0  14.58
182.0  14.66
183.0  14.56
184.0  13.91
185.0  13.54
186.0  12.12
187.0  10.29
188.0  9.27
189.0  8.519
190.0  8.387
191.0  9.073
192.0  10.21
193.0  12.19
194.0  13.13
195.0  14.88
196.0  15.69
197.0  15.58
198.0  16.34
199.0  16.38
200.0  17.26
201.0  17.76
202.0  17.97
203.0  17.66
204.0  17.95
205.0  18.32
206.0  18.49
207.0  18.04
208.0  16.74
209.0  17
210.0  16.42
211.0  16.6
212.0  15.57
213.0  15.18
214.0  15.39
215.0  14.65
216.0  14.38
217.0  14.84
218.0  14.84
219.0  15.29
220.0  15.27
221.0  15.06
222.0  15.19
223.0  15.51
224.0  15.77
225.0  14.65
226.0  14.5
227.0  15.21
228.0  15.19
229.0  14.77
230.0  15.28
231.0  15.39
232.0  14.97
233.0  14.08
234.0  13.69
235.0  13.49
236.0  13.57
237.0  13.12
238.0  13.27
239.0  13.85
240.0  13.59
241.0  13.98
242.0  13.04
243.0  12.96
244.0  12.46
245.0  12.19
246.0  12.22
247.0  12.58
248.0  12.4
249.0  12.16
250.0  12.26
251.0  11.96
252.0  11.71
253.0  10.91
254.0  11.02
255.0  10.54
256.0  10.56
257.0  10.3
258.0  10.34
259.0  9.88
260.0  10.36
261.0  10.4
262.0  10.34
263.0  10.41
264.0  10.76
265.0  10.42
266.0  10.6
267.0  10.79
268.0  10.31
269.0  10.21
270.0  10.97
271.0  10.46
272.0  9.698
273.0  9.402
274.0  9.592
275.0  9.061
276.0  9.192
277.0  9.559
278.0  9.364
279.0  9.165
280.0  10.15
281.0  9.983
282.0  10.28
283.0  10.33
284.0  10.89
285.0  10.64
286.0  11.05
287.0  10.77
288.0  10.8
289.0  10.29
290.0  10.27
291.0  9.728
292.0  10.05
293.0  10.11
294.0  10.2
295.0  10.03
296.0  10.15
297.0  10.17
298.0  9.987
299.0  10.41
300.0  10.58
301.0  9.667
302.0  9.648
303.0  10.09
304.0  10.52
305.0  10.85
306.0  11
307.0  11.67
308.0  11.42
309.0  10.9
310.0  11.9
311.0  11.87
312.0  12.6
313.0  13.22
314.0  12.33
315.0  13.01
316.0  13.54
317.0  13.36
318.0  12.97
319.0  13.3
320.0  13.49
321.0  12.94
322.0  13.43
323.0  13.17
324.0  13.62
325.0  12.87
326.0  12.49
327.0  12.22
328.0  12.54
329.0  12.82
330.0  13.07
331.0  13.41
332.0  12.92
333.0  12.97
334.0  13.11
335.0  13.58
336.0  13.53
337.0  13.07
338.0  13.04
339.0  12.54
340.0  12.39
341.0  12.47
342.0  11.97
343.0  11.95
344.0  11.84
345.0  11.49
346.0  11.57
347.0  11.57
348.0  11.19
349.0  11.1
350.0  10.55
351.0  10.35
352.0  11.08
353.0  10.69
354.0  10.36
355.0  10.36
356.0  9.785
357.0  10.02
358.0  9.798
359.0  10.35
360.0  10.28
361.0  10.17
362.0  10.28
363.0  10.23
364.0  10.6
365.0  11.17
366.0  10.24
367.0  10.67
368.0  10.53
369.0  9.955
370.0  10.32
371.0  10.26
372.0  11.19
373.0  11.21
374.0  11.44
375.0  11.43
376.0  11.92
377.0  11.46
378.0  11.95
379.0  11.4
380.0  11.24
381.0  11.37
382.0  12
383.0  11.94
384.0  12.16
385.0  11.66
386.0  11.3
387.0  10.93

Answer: 0.306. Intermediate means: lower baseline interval 14.8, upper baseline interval 12.7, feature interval 10.1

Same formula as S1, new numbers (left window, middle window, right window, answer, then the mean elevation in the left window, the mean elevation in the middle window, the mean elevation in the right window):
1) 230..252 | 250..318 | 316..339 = 0.23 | 13.2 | 10.7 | 13.1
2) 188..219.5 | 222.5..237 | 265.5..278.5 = -0.12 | 15.1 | 14.7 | 9.94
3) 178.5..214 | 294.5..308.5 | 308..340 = 0.25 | 14.7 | 10.4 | 12.9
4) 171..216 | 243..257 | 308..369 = 0.16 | 14.8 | 11.8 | 11.9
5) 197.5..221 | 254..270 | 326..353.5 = 0.37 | 16.4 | 10.5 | 12.2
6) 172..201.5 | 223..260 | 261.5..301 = -0.11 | 13.7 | 13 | 10.2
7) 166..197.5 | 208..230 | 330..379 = -0.15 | 13.8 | 15.3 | 11.4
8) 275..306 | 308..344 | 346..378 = -0.22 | 10.2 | 12.8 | 10.7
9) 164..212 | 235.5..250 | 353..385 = 0.07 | 15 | 12.9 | 10.9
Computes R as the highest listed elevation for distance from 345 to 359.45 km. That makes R 11.57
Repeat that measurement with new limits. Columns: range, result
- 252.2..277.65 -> 11.02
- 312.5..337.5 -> 13.62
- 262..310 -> 11.9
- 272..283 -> 10.33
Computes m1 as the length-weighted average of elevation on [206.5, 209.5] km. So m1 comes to 17.3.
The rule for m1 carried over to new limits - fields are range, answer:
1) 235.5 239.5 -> 13.5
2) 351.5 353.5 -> 10.9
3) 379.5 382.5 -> 11.5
